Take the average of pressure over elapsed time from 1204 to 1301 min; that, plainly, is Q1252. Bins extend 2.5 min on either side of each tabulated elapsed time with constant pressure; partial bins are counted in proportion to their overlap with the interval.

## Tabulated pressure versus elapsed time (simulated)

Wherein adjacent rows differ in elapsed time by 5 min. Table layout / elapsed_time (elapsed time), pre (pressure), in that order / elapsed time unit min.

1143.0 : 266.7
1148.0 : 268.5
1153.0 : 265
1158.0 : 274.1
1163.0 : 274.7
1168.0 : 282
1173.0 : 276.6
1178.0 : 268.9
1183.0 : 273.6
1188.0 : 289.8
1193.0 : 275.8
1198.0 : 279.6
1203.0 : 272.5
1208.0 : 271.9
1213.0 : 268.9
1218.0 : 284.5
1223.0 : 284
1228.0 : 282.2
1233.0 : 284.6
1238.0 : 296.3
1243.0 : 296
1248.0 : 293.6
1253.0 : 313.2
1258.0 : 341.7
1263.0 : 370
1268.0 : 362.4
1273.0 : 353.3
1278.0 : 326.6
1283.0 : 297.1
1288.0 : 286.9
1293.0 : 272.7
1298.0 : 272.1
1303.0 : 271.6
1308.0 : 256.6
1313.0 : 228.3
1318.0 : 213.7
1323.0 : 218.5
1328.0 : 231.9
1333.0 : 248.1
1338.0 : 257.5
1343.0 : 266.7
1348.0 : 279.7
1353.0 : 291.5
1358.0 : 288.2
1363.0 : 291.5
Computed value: 302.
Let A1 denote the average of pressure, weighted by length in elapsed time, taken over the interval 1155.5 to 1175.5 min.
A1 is 277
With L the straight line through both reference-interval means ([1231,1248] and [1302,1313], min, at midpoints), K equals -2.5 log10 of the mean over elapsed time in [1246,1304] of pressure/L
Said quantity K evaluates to -0.15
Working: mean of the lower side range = 293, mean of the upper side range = 255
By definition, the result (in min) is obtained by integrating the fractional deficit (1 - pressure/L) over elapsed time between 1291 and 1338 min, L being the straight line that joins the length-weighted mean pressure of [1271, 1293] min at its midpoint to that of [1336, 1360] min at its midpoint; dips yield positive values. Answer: 7.6 min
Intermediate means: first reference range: 310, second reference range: 277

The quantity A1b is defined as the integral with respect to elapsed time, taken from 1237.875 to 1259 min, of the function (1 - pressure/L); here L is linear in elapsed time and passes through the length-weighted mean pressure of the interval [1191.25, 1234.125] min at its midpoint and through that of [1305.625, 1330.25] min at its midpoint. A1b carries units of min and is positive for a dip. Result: -3.69 min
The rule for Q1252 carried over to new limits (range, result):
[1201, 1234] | 278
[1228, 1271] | 318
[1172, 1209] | 276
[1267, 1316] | 290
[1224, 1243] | 288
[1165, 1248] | 281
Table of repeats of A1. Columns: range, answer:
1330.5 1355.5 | 269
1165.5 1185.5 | 275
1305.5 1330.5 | 230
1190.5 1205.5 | 276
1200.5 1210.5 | 272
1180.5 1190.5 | 282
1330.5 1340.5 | 253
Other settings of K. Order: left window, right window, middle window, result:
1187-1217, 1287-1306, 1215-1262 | -0.09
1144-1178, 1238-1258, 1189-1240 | 0.05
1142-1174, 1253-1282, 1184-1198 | 0.05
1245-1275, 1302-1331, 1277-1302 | -0.01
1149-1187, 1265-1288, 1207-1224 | 0.08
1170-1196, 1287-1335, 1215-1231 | -0.06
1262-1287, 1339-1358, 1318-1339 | 0.24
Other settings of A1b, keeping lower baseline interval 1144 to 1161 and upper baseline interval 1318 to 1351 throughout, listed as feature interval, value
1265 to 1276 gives -4.4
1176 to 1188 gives -0.4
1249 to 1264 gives -4.5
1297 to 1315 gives -0.4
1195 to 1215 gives -0.8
